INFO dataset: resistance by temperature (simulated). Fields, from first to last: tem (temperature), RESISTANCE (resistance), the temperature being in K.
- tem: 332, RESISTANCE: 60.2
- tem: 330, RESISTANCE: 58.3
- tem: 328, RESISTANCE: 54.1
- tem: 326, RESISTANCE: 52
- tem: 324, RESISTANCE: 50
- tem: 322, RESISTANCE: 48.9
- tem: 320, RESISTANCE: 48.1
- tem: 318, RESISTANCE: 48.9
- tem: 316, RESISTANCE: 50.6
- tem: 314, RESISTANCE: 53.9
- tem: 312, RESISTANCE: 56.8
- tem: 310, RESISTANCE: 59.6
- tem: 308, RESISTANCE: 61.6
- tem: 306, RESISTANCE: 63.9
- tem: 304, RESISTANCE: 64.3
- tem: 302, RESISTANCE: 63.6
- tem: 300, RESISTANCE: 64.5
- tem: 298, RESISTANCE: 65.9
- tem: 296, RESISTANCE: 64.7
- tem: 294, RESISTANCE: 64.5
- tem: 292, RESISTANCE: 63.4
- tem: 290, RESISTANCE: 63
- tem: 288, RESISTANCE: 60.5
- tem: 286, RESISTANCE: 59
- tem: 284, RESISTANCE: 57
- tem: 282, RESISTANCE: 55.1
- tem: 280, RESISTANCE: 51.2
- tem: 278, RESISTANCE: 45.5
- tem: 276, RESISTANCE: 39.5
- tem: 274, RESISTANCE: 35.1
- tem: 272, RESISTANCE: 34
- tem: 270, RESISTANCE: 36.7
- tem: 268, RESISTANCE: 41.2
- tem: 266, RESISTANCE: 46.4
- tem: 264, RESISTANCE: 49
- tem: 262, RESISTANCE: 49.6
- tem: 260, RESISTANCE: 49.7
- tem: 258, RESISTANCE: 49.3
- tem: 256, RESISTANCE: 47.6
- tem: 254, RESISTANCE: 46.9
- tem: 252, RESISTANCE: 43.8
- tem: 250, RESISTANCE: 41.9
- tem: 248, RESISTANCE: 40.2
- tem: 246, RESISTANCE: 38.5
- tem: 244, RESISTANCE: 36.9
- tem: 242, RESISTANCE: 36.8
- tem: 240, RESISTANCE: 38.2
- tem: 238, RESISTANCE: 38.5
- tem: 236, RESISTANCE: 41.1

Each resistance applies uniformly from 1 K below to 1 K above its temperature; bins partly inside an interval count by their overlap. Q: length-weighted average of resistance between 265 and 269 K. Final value 43.8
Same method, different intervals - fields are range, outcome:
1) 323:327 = 51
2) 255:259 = 48.5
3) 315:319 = 49.8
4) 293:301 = 64.9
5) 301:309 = 63.3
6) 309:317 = 55.2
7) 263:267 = 47.7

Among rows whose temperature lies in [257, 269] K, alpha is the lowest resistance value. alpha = 41.2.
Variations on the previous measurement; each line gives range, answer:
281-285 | 55.1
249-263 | 41.9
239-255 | 36.8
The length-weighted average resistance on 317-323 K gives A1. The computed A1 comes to 48.6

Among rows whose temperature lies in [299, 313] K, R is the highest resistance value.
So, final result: 64.5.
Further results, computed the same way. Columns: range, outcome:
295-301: 65.9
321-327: 52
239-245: 38.2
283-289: 60.5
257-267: 49.7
